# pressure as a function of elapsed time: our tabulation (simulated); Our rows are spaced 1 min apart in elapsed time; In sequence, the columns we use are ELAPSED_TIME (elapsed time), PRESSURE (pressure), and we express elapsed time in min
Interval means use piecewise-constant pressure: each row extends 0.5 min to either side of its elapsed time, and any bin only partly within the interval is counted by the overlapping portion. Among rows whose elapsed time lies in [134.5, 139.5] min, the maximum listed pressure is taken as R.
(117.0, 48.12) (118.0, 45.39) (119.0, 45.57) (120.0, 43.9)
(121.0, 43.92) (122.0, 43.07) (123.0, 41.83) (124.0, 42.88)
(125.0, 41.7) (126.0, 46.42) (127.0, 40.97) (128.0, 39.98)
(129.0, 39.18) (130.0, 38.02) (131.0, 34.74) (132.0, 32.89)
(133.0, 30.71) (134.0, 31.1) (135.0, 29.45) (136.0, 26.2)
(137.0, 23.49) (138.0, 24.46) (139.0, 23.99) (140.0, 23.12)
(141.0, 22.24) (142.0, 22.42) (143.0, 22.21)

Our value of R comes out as 29.45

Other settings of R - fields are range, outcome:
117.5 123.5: 45.57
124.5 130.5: 46.42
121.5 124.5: 43.07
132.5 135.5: 31.1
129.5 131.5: 38.02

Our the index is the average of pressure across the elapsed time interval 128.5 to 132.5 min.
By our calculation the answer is 36.2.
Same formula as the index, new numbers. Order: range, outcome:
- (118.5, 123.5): 43.7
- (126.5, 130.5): 39.5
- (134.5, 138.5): 25.9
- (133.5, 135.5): 30.3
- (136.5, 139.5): 24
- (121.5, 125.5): 42.4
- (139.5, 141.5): 22.7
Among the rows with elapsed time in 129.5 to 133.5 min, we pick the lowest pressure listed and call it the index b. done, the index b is 30.71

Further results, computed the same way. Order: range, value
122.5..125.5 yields 41.7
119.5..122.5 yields 43.07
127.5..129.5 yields 39.18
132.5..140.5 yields 23.12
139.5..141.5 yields 22.24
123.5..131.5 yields 34.74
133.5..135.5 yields 29.45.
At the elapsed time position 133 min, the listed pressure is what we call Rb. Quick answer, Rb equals 30.71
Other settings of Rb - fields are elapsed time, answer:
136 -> 26.2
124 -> 42.88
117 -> 48.12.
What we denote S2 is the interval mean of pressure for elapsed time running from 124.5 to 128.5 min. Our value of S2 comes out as 42.3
